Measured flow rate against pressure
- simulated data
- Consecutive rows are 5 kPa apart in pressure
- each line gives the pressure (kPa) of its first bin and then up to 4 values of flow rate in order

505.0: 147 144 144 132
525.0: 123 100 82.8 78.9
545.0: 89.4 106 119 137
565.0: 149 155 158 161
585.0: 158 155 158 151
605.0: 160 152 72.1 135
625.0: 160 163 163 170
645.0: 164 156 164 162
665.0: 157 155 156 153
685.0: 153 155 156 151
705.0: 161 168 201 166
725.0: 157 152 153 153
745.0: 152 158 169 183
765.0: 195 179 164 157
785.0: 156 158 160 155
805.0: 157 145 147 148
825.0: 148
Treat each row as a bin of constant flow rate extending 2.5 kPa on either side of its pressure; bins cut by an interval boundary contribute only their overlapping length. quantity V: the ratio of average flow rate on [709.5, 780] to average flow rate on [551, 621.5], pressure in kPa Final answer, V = 1.2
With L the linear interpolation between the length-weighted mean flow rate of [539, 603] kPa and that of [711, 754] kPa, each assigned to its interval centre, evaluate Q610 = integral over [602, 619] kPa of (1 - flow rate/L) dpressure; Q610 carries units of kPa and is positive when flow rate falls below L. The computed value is 1.7 kPa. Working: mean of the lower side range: 138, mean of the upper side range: 162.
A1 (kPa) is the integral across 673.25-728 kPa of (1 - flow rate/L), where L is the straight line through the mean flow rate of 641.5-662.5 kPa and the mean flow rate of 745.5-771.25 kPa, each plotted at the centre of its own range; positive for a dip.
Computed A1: 2.1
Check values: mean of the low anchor 162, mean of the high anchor 175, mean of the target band 162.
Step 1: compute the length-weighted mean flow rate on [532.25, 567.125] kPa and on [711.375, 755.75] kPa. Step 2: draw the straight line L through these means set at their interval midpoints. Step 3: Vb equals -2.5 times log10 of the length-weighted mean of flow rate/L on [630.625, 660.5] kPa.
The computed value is -0.20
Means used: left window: 108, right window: 162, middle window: 163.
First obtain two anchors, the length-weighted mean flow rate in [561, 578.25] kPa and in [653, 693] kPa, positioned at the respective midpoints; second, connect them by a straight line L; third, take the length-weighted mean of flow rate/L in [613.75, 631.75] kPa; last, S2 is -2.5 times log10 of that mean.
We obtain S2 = 0.15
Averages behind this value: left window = 153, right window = 157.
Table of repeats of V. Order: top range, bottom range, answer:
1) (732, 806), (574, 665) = 1.06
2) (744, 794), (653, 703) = 1.07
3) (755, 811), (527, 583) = 1.36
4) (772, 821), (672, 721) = 0.96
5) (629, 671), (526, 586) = 1.31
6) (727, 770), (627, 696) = 1.04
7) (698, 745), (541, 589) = 1.19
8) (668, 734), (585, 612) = 1.03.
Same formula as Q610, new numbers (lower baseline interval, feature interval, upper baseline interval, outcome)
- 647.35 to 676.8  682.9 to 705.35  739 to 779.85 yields 1.0 kPa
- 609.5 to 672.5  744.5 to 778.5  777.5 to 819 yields -4.1 kPa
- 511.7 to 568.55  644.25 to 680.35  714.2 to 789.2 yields -3.5 kPa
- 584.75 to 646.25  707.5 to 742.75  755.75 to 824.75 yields -1.5 kPa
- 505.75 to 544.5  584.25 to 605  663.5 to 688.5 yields -3.5 kPa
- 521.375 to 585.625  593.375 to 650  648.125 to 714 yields -3.1 kPa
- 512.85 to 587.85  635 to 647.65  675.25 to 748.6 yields -1.9 kPa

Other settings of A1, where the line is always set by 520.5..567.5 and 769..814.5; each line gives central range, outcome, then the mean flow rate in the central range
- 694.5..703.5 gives -0.88 kPa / 154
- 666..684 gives -2.56 kPa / 155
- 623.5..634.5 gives -3.06 kPa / 162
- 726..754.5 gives -1.33 kPa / 155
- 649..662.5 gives -3.01 kPa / 161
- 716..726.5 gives -1.70 kPa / 168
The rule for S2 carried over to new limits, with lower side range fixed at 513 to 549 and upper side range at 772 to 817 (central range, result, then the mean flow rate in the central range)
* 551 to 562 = -0.122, 125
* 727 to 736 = -0.063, 153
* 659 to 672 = -0.196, 158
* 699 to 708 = -0.137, 158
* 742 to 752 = -0.056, 155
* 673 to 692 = -0.145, 154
